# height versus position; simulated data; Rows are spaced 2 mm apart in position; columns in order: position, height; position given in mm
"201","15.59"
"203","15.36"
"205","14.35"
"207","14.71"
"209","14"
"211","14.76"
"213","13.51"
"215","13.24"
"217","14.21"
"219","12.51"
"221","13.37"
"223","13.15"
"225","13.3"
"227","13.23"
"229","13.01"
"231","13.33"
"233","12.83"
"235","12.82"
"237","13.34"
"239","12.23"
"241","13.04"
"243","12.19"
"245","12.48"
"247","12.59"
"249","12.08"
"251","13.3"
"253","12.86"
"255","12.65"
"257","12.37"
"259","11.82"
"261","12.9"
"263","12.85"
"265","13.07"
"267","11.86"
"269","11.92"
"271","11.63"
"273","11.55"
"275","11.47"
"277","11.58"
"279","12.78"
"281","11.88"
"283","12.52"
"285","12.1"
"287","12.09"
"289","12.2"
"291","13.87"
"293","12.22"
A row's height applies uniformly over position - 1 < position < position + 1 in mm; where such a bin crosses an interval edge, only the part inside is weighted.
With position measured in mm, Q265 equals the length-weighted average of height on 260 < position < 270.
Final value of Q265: 12.5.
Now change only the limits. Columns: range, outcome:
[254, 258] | 12.5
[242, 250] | 12.3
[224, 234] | 13.1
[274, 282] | 11.9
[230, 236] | 13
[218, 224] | 13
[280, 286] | 12.2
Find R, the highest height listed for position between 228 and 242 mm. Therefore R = 13.34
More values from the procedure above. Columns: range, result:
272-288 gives 12.78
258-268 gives 13.07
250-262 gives 13.3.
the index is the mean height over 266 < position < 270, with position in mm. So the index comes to 11.9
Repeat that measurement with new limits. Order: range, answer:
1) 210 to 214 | 14.1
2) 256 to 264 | 12.5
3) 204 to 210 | 14.4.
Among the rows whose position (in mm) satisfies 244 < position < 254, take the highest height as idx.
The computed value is 13.3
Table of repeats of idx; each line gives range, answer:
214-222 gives 14.21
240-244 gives 13.04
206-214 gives 14.76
